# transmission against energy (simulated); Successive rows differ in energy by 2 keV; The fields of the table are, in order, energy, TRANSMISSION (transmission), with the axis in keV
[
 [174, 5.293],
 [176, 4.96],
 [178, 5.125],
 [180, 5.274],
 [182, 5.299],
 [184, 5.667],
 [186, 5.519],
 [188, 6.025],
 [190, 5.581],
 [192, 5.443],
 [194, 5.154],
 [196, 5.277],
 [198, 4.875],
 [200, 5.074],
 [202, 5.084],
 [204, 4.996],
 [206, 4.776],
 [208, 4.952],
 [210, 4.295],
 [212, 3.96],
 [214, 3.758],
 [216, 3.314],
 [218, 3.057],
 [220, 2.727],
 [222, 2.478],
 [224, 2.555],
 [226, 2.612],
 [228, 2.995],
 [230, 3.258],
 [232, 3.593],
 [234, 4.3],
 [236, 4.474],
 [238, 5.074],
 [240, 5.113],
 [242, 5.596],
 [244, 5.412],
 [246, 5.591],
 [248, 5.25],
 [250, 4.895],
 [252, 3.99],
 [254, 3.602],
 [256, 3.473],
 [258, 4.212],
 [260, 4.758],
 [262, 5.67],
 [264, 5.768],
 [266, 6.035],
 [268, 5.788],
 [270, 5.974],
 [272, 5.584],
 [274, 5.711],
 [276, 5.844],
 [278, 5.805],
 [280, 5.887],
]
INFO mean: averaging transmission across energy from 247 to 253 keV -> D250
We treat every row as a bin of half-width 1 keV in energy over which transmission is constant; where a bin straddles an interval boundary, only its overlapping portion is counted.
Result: 4.71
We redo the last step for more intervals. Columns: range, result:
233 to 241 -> 4.74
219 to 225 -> 2.59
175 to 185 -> 5.27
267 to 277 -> 5.78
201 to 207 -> 4.95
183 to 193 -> 5.65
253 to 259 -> 3.76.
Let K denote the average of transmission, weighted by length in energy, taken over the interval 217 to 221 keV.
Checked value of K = 2.89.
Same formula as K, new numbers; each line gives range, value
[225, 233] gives 3.11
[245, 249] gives 5.42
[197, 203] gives 5.01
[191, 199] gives 5.19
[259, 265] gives 5.4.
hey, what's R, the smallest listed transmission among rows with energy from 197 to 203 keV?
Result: 4.875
